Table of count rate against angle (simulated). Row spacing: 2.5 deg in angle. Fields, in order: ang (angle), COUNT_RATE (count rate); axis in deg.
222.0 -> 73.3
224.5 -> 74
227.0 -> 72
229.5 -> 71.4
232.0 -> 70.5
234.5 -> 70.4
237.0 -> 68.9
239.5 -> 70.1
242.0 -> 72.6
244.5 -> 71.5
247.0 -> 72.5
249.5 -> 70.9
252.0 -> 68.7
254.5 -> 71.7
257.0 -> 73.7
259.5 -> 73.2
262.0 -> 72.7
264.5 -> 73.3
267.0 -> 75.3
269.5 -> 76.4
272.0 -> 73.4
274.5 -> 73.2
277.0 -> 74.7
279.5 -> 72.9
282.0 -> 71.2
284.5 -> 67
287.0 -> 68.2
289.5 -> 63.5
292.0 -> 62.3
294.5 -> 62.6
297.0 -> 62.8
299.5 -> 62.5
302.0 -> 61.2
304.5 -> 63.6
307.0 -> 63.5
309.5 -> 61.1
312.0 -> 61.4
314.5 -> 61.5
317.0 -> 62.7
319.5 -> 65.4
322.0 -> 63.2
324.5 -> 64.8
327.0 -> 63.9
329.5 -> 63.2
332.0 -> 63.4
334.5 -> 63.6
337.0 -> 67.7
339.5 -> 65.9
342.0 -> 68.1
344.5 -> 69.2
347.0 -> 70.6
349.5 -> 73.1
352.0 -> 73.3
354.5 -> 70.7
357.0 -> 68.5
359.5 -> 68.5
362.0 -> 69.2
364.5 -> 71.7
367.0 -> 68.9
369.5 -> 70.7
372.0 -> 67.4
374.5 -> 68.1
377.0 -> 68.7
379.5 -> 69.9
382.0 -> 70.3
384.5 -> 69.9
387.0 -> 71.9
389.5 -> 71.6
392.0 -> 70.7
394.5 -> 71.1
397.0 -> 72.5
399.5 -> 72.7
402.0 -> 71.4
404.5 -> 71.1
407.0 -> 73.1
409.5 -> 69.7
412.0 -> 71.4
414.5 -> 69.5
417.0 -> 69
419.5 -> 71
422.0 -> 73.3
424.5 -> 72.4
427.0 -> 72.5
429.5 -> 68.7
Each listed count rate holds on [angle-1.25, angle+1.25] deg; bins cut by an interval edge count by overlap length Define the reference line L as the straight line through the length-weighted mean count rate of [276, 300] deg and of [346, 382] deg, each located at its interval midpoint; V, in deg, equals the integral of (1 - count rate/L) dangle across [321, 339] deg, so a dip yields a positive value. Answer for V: 1.11 deg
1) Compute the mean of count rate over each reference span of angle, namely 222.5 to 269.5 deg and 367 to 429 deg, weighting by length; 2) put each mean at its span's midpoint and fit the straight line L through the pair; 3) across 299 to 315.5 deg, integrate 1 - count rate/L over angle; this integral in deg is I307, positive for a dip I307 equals 2.2 deg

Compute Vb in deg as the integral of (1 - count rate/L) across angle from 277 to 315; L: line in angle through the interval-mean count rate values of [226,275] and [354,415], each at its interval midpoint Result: 3.6 deg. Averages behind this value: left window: 72.1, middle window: 64.8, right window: 70.4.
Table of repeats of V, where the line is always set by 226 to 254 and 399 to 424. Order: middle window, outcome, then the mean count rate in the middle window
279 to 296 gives 1.1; 66.5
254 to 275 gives -0.8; 73.7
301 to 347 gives 4.4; 64.3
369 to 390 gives 0.4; 69.7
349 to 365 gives 0.1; 70.6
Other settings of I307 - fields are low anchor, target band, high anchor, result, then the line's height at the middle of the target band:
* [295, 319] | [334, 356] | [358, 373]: -0.8 deg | 66.9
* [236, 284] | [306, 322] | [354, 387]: 1.9 deg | 71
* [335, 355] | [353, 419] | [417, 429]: 0.3 deg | 70.7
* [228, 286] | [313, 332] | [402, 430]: 2.2 deg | 71.6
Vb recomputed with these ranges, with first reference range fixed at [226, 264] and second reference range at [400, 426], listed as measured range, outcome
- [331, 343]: 0.94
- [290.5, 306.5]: 1.97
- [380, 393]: 0.08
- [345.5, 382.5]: 0.69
